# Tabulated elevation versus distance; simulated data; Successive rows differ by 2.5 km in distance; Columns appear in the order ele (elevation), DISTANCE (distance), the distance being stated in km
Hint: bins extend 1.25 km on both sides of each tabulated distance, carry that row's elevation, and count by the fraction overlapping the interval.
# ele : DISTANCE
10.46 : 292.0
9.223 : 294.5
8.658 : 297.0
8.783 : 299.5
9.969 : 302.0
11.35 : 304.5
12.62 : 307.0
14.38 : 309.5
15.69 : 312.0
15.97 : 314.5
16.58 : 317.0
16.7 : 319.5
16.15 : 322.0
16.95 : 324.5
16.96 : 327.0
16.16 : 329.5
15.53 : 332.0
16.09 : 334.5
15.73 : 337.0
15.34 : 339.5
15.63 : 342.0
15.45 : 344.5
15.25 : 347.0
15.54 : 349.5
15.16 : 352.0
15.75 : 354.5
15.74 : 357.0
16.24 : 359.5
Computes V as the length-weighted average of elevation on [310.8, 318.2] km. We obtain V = 16.1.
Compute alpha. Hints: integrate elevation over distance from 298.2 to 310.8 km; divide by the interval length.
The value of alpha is 11.4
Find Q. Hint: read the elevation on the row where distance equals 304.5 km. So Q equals 11.35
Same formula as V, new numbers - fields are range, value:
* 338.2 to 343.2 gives 15.5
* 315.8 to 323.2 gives 16.5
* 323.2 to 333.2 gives 16.4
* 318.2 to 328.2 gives 16.7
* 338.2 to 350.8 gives 15.4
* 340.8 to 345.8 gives 15.5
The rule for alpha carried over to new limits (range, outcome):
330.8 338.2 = 15.8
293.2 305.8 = 9.61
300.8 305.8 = 10.7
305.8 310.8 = 13.5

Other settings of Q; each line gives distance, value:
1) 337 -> 15.73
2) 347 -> 15.25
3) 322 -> 16.15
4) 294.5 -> 9.223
